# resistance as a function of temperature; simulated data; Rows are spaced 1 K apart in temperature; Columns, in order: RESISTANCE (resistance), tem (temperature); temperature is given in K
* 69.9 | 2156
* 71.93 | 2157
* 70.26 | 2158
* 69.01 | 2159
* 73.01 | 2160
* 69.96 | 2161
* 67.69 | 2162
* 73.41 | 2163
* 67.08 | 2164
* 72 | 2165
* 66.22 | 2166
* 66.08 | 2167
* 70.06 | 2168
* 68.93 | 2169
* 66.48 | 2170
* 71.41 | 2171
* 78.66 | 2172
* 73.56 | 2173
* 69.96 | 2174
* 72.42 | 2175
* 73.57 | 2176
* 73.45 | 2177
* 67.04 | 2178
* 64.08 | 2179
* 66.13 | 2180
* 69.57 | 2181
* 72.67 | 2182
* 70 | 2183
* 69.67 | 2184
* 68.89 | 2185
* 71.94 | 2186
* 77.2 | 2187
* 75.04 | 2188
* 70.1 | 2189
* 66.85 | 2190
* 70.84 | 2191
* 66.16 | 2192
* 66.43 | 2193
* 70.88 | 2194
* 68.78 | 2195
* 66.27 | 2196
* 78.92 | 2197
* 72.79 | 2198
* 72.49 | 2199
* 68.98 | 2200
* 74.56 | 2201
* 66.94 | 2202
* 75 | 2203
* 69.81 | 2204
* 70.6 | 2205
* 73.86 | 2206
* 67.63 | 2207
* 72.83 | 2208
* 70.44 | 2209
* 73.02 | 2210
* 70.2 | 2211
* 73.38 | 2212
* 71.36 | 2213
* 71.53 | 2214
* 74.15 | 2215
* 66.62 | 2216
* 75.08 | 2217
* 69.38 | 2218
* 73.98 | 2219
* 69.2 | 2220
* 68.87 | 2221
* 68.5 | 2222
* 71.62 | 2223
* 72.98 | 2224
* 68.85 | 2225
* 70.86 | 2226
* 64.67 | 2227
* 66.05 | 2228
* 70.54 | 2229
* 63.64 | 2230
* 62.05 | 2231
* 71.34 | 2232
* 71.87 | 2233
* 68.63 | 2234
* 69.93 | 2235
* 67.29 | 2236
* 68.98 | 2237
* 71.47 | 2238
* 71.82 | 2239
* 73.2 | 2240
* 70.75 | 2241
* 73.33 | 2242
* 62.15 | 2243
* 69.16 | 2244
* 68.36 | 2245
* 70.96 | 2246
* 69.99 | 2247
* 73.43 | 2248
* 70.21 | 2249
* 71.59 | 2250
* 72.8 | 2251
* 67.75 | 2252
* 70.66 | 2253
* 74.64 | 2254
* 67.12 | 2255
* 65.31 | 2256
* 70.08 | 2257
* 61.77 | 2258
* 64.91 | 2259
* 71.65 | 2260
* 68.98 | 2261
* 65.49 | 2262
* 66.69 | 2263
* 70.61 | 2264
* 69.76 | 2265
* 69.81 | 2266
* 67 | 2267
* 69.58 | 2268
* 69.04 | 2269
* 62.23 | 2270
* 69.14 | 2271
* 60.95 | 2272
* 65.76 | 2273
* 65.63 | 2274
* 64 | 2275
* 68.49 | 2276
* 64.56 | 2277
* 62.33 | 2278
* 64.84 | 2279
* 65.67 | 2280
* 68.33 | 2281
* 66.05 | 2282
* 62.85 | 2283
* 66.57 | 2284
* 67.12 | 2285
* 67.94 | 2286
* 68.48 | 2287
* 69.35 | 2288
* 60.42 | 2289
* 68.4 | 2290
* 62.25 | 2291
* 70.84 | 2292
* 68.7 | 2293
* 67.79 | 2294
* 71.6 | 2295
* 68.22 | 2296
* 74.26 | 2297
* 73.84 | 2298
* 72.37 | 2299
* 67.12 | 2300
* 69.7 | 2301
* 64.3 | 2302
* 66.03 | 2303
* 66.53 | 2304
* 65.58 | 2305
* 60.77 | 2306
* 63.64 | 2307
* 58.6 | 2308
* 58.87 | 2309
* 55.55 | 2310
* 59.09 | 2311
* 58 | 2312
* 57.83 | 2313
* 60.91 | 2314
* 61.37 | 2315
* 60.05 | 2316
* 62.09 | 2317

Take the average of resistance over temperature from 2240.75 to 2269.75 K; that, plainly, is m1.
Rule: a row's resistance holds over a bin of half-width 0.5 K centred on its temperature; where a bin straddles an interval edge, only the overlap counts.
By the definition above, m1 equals 69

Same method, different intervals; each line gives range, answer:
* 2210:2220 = 71.7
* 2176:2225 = 70.8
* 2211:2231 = 69.9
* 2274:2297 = 66.7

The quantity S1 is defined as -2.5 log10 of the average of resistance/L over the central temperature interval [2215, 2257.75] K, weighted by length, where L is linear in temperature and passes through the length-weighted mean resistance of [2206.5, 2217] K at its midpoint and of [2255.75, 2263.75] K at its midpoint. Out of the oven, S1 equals -0.009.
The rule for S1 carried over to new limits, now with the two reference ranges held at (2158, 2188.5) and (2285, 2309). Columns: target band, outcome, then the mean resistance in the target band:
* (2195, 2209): -0.03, 71.4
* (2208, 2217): -0.03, 71.6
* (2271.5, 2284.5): 0.04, 65.1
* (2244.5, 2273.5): -0.01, 68.5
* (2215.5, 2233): 0.00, 69.2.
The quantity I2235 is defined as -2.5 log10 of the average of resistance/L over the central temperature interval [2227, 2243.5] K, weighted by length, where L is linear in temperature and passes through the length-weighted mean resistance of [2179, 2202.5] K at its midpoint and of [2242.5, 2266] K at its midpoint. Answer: 0.01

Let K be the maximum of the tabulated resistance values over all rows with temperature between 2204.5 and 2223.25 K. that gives 75.08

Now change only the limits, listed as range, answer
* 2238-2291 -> 74.64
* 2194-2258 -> 78.92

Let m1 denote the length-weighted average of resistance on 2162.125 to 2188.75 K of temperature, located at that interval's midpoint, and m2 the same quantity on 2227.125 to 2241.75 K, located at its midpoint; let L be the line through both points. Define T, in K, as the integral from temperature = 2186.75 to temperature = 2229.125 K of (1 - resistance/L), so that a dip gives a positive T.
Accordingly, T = -0.62 K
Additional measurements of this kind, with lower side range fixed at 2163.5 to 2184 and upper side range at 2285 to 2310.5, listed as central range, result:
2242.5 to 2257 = -0.4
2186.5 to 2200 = -0.3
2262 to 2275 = 0.1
